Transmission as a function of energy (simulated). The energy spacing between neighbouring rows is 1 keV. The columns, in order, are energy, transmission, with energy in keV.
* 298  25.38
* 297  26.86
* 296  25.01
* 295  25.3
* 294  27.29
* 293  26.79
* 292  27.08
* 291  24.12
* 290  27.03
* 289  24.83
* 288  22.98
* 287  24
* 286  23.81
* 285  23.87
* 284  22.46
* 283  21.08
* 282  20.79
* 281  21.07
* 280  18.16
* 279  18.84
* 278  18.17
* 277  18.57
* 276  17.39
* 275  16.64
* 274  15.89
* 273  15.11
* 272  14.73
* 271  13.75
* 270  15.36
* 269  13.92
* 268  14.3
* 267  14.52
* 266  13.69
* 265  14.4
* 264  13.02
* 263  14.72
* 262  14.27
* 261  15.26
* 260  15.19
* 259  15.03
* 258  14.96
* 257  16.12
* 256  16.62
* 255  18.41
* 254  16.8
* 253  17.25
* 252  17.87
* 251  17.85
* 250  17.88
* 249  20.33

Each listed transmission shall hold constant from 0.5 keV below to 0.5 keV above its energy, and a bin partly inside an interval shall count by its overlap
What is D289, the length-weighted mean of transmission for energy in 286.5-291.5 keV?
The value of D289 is 24.6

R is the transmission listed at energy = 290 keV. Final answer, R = 27.03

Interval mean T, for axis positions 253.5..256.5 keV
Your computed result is 17.3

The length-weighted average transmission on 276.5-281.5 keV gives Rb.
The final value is 19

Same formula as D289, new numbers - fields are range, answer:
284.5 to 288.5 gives 23.7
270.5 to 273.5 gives 14.5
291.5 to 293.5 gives 26.9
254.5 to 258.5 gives 16.5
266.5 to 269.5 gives 14.2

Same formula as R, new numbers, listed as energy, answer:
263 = 14.72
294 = 27.29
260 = 15.19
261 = 15.26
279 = 18.84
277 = 18.57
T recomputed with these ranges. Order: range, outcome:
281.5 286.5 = 22.4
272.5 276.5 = 16.3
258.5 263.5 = 14.9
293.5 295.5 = 26.3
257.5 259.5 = 15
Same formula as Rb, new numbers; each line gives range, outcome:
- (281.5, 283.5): 20.9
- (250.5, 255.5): 17.6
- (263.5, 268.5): 14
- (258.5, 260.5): 15.1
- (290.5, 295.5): 26.1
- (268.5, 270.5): 14.6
